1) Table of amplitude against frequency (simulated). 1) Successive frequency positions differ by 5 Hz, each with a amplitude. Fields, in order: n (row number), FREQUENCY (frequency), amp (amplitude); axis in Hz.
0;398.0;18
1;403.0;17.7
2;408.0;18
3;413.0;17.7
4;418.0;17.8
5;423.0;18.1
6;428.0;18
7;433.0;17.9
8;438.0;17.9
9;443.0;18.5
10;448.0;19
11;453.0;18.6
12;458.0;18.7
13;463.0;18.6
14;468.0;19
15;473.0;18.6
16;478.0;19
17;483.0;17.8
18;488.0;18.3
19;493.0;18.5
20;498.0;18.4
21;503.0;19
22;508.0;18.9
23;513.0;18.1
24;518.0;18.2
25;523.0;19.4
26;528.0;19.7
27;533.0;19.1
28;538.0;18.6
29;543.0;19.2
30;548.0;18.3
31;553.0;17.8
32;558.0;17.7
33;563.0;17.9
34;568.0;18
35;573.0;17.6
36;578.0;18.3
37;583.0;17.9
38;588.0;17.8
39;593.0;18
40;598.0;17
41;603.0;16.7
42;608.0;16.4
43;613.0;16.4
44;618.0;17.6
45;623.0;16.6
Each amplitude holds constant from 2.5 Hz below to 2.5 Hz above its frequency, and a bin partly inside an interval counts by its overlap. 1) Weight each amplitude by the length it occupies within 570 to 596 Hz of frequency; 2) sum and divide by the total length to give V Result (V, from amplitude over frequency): 17.9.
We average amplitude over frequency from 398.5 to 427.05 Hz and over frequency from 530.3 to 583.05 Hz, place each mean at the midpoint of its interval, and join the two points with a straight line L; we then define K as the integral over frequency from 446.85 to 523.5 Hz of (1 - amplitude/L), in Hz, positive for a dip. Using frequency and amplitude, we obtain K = -2.3 Hz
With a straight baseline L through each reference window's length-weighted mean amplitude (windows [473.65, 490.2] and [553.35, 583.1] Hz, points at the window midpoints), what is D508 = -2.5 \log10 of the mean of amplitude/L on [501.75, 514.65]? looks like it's -0.03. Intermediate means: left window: 18.4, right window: 17.9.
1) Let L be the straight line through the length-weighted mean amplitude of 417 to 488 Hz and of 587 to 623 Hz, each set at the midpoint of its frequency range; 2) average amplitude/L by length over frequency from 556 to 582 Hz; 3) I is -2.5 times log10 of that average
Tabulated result -0.03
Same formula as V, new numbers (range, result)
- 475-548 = 18.7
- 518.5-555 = 18.8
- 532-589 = 18.2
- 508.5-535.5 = 18.9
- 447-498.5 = 18.6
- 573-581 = 18.1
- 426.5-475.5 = 18.5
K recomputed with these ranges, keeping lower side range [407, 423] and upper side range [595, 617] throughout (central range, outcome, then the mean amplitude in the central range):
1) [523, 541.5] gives -2.2 Hz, 19.2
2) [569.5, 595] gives -1.6 Hz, 17.9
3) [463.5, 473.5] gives -0.7 Hz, 18.8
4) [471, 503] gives -1.9 Hz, 18.5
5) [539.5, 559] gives -1.4 Hz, 18.3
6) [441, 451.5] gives -0.6 Hz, 18.7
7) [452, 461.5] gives -0.6 Hz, 18.7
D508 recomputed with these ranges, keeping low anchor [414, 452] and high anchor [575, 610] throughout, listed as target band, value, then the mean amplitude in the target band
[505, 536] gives -0.066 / 18.9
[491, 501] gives -0.035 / 18.5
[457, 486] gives -0.036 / 18.6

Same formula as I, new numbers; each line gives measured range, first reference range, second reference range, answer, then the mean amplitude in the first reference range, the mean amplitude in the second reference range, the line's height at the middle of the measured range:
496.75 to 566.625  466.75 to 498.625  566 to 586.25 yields -0.02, 18.5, 17.9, 18.2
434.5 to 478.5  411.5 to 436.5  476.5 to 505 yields -0.03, 17.9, 18.5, 18.2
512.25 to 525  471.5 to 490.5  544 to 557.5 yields -0.02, 18.4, 18.1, 18.3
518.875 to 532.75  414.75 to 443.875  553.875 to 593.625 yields -0.08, 18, 17.9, 17.9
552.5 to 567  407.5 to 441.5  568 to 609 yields -0.01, 17.9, 17.5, 17.6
